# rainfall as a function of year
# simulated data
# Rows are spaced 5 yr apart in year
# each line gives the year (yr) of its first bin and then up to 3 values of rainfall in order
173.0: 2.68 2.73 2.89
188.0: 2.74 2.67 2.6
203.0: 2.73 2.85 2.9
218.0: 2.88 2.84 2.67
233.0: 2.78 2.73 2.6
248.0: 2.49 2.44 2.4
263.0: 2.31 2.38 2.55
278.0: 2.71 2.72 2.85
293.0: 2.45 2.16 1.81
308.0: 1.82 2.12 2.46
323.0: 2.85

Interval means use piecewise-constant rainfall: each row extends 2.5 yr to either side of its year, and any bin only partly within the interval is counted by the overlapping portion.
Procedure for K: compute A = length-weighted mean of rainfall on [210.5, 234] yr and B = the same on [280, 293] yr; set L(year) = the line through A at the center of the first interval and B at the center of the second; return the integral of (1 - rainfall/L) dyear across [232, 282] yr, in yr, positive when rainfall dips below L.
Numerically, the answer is 4.09 yr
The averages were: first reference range 2.82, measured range 2.54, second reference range 2.72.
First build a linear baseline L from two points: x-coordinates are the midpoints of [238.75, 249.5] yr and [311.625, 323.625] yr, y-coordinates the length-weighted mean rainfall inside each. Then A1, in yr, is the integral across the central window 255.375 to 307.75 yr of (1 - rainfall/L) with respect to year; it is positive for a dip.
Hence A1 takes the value 2.3 yr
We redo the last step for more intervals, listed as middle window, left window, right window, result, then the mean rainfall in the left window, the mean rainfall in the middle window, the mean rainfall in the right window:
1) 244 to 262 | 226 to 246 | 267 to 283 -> 1.37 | 2.69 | 2.45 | 2.59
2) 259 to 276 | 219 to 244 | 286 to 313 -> 0.21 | 2.74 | 2.42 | 2.2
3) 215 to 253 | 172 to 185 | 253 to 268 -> -2.95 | 2.77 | 2.7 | 2.37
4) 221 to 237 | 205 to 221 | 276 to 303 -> 0.21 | 2.87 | 2.76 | 2.5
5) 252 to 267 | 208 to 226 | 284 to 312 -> 0.94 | 2.86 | 2.38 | 2.24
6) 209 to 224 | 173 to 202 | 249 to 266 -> -1.68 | 2.72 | 2.87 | 2.39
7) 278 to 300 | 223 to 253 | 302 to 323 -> -2.38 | 2.65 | 2.57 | 2.16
